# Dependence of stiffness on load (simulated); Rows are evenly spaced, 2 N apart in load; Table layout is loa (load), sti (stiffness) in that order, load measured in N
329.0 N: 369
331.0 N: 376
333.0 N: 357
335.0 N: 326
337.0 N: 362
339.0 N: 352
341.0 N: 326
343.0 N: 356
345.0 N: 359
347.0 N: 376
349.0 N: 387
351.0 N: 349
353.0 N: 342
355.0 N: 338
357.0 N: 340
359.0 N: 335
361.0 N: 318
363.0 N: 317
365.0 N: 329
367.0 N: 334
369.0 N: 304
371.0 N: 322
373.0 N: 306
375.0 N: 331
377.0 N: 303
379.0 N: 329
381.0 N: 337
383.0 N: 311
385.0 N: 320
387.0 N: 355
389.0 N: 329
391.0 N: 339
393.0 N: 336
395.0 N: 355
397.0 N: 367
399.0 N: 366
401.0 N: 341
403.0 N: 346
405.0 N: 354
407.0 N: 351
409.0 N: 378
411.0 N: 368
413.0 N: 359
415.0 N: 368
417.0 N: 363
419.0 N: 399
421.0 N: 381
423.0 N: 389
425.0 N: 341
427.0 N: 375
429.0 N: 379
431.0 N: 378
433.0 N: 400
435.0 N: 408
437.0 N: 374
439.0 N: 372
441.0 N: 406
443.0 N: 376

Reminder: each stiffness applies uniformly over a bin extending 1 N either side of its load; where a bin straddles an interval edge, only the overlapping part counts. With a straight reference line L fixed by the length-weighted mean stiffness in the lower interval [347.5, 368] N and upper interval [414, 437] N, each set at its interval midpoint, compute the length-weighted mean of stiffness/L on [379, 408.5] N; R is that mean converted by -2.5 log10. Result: 0.05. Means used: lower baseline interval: 340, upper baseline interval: 380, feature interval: 343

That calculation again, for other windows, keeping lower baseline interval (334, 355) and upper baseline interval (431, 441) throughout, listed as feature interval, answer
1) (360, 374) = 0.14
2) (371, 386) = 0.15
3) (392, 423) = 0.04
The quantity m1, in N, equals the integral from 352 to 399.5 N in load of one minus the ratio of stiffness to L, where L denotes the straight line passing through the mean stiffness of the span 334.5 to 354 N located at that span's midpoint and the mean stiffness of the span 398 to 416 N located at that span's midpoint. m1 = 3.4 N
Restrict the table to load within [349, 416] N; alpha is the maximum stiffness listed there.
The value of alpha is 387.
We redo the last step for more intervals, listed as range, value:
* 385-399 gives 367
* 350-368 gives 349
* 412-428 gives 399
